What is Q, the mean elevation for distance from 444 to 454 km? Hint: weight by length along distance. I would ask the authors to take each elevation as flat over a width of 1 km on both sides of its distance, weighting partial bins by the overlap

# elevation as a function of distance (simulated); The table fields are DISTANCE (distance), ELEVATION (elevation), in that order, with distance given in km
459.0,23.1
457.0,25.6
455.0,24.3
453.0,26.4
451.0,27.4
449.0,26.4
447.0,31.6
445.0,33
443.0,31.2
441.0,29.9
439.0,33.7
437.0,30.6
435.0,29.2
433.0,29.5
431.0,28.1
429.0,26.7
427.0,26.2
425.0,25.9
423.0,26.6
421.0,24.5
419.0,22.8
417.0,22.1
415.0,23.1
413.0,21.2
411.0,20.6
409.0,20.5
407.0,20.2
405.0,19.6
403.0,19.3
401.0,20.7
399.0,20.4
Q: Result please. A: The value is 29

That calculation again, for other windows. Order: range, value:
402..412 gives 20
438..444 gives 31.6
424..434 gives 27.3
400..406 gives 19.9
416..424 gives 24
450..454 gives 26.9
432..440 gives 30.8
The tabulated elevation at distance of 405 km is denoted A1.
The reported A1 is 19.6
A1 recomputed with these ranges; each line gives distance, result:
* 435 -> 29.2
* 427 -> 26.2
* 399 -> 20.4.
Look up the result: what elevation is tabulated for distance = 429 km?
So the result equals 26.7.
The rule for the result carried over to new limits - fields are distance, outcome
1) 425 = 25.9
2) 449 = 26.4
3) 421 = 24.5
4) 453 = 26.4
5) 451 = 27.4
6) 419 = 22.8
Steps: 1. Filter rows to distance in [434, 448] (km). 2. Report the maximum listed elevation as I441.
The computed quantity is 33.7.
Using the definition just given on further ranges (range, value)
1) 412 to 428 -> 26.6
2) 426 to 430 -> 26.7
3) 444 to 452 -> 33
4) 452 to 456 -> 26.4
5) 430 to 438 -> 30.6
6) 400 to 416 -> 23.1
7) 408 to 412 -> 20.6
